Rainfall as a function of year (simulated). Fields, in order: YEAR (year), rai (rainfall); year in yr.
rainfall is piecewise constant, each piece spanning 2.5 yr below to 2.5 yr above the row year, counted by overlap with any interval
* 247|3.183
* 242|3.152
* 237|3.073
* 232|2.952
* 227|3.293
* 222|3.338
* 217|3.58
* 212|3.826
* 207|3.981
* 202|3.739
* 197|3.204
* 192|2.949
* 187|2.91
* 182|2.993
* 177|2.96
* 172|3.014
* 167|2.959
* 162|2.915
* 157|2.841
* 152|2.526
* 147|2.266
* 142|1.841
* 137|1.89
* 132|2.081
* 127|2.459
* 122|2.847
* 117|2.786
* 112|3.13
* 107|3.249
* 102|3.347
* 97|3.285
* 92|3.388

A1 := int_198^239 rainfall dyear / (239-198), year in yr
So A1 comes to 3.47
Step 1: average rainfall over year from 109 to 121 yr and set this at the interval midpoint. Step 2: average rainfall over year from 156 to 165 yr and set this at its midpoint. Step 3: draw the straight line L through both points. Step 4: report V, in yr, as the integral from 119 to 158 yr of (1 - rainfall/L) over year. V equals 7.9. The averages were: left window 2.96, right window 2.89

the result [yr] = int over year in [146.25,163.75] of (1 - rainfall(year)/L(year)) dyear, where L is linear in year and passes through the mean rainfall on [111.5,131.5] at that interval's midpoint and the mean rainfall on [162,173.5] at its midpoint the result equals 1.4 yr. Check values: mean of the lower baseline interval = 2.7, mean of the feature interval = 2.66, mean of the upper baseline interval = 2.97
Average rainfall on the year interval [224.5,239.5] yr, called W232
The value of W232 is 3.11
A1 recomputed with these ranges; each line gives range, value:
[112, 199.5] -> 2.69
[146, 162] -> 2.63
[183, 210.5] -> 3.35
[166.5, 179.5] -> 2.98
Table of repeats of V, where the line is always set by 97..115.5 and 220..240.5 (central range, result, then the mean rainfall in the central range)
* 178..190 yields 0.9 yr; 2.95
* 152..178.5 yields 2.4 yr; 2.9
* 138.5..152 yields 4.5 yr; 2.13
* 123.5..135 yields 3.3 yr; 2.3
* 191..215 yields -3.1 yr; 3.58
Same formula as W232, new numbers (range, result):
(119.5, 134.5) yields 2.46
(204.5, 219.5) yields 3.8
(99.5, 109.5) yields 3.3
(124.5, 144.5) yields 2.07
